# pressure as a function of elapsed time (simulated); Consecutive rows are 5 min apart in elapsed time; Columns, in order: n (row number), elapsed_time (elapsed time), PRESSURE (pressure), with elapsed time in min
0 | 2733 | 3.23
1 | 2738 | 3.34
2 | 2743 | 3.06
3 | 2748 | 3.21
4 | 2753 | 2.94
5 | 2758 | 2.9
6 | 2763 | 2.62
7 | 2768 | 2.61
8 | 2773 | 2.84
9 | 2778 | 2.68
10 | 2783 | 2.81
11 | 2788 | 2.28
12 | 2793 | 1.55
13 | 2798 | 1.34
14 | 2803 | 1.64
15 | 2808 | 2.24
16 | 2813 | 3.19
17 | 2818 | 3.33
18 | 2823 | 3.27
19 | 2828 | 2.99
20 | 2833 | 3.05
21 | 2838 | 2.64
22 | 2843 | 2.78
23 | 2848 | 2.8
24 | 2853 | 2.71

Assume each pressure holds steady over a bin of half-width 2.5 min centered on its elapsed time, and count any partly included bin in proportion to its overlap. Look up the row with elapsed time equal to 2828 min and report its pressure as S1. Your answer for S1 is 2.99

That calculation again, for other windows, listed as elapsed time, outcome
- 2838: 2.64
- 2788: 2.28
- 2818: 3.33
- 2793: 1.55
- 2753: 2.94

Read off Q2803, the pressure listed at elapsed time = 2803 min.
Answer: 1.64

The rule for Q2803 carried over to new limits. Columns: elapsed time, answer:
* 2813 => 3.19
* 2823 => 3.27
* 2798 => 1.34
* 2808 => 2.24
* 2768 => 2.61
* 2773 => 2.84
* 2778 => 2.68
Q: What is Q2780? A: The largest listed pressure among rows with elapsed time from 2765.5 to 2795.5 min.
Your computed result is 2.84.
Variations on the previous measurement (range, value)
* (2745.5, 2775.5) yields 3.21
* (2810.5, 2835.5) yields 3.33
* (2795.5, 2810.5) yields 2.24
